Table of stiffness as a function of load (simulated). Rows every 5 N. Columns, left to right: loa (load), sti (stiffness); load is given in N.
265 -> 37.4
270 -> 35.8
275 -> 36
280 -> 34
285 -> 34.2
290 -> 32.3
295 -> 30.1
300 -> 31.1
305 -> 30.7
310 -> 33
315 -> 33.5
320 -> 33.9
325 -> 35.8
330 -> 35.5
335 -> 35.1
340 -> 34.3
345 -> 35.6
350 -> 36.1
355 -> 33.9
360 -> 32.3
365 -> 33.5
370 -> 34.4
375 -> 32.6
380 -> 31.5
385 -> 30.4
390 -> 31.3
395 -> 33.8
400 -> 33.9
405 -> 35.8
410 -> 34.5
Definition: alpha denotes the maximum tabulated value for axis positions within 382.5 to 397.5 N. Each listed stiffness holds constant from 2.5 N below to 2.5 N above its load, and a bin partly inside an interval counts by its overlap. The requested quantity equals 33.8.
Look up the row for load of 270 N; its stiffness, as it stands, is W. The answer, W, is 35.8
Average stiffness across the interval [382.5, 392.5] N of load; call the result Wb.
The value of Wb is 30.9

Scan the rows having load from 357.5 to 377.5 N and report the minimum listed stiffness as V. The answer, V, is 32.3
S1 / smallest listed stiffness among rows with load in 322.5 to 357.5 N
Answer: 33.9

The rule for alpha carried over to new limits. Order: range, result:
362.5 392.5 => 34.4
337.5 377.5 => 36.1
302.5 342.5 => 35.8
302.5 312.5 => 33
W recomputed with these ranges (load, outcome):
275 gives 36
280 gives 34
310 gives 33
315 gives 33.5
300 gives 31.1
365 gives 33.5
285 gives 34.2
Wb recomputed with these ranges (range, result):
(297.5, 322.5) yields 32.4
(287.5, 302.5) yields 31.2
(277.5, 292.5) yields 33.5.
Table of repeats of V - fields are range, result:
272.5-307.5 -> 30.1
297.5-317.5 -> 30.7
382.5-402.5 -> 30.4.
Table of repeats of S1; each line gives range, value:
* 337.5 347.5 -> 34.3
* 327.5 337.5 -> 35.1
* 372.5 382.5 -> 31.5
